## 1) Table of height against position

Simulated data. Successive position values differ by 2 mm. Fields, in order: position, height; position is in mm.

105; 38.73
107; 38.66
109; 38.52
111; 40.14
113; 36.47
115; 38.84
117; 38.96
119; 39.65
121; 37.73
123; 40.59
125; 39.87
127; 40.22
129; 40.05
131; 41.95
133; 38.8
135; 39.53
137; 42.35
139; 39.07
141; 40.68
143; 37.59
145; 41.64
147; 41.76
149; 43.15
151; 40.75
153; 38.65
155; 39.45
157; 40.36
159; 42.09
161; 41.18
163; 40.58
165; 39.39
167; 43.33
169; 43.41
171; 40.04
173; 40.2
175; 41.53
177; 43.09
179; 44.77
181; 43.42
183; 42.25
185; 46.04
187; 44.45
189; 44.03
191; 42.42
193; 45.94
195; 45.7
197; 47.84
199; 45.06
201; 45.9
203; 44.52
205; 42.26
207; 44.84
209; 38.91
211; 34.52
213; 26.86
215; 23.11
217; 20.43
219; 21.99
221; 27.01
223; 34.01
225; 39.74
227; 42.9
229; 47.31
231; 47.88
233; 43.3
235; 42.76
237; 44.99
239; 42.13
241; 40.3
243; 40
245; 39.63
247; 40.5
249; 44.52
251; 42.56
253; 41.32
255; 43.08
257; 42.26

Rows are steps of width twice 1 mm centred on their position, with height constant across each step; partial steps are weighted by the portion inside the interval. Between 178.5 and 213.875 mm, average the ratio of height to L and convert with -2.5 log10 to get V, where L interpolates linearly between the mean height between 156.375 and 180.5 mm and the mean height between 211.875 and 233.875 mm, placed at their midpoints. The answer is -0.13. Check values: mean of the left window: 41.7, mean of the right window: 34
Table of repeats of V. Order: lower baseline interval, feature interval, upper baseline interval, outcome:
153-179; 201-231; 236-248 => 0.16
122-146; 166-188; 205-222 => -0.23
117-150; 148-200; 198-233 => -0.11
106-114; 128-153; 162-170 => -0.01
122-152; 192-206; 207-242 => -0.20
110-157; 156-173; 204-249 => -0.06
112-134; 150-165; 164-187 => 0.03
